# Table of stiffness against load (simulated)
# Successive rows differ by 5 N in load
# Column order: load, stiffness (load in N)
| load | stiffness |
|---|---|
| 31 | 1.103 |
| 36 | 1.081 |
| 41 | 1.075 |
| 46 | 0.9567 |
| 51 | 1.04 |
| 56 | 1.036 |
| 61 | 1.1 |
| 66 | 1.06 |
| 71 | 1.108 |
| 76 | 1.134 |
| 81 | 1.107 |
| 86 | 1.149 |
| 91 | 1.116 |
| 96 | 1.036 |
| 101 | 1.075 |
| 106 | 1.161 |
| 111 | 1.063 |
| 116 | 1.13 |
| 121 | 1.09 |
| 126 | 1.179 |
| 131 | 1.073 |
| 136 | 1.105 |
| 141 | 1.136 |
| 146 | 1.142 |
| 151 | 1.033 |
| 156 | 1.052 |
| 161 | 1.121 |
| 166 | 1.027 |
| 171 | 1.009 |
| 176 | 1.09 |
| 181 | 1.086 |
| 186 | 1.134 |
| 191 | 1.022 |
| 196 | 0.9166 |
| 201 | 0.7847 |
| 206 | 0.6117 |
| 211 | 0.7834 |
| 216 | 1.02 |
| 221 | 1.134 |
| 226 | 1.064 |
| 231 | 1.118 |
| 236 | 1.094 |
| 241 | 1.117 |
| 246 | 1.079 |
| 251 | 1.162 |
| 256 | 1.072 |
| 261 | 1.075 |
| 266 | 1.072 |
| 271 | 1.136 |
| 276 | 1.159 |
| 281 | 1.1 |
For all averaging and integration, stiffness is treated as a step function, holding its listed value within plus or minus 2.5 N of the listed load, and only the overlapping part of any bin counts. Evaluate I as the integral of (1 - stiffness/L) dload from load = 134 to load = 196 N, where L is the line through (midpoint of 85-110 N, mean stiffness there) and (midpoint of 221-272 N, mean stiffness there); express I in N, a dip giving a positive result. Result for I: 1.58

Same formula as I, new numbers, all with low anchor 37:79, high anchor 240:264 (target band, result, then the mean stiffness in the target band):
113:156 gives -1.14 N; 1.11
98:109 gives -0.40 N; 1.11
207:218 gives 2.37 N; 0.857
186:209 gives 4.73 N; 0.865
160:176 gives 0.48 N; 1.05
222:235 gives -0.01 N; 1.1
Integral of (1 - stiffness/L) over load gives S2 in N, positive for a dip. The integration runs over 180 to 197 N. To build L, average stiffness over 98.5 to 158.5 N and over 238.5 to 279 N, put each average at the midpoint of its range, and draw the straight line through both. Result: 0.9 N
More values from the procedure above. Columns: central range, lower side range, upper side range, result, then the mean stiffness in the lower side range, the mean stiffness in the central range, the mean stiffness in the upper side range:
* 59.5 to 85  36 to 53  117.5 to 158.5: -1.3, 1.03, 1.1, 1.1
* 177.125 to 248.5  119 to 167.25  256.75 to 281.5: 6.7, 1.1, 0.999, 1.11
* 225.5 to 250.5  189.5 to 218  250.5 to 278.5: -2.7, 0.848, 1.1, 1.11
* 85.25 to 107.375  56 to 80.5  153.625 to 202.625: -0.5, 1.09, 1.1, 1.03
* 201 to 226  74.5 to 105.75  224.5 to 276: 4.7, 1.11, 0.895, 1.1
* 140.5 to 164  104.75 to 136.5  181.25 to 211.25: -1.6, 1.11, 1.09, 0.898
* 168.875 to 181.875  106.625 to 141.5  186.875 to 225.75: -0.9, 1.11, 1.06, 0.916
